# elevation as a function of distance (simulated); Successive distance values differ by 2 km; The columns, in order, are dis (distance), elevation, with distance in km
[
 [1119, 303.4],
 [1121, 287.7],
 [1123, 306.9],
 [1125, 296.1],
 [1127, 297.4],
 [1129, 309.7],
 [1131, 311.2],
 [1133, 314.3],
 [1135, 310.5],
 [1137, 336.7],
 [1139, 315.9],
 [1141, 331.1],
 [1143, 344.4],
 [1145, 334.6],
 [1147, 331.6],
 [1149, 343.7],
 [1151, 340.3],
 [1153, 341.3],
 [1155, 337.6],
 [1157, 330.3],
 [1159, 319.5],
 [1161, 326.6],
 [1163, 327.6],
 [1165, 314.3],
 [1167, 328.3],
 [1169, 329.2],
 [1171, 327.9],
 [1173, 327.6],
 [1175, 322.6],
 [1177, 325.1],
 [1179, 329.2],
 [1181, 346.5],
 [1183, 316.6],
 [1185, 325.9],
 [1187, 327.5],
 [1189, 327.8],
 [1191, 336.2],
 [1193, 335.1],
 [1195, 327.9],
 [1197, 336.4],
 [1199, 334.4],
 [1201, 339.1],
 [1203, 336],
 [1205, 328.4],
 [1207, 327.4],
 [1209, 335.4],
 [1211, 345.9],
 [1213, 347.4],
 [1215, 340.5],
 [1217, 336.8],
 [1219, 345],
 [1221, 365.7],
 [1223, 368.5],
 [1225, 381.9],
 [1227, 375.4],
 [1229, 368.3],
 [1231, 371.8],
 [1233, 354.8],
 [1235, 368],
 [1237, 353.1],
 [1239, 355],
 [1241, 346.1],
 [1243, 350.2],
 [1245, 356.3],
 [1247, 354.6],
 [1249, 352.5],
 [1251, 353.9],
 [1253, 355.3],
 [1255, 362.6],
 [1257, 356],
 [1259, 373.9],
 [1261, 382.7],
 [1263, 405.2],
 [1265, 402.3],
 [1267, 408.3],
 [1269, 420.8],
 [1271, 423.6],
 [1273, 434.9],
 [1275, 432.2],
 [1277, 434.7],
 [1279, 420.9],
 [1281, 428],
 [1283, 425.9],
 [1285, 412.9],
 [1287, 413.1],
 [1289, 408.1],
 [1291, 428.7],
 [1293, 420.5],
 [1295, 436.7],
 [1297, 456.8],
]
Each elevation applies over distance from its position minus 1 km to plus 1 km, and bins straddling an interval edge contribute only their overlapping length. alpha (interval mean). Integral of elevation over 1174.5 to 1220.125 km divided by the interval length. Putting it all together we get 334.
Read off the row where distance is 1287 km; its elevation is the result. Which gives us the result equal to 413.1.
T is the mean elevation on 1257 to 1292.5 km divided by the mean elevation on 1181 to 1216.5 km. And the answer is 1.24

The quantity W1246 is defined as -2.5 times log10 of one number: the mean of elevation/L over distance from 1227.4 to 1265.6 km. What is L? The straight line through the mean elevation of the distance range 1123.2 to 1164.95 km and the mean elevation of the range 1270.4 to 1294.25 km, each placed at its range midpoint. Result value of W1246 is 0.10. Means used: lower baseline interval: 324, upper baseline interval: 424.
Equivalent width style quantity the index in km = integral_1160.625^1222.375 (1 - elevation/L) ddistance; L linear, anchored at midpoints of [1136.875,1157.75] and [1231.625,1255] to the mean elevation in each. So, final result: 2.02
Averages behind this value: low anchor 335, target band 333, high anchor 355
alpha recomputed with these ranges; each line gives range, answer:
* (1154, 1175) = 327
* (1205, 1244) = 354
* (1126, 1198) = 327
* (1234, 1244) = 354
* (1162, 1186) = 327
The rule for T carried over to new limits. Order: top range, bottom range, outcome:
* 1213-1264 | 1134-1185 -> 1.10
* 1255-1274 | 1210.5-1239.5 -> 1.11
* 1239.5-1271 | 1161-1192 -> 1.14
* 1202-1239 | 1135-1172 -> 1.07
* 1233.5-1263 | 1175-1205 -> 1.09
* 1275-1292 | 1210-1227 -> 1.19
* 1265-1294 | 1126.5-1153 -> 1.29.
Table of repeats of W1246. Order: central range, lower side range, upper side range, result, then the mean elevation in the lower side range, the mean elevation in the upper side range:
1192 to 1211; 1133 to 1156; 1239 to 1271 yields 0.06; 333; 373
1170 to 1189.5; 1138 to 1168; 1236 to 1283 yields 0.06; 331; 386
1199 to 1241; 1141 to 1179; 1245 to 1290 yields 0.05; 331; 397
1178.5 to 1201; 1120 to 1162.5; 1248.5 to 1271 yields 0.05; 322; 382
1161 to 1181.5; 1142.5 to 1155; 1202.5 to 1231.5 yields 0.05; 339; 352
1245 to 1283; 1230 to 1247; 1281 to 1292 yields -0.01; 357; 419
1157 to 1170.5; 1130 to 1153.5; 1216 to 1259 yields 0.04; 329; 359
